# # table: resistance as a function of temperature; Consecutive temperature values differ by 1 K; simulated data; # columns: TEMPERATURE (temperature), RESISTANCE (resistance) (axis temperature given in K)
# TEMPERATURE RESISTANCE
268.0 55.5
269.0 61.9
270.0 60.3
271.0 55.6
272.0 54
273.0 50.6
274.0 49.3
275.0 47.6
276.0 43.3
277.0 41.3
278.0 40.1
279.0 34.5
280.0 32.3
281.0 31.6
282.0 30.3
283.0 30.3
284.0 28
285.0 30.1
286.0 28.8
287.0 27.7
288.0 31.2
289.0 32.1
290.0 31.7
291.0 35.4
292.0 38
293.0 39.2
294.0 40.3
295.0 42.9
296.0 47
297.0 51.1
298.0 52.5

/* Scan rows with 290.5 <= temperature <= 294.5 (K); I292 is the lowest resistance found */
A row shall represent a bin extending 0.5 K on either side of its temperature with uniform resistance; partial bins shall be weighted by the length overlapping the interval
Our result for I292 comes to 35.4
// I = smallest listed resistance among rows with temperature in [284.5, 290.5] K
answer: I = 27.7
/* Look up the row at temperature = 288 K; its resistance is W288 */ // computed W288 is 31.2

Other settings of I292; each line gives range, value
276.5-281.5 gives 31.6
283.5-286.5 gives 28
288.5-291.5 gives 31.7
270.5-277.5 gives 41.3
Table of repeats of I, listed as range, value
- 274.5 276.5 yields 43.3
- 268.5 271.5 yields 55.6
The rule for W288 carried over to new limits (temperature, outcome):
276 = 43.3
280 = 32.3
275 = 47.6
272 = 54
